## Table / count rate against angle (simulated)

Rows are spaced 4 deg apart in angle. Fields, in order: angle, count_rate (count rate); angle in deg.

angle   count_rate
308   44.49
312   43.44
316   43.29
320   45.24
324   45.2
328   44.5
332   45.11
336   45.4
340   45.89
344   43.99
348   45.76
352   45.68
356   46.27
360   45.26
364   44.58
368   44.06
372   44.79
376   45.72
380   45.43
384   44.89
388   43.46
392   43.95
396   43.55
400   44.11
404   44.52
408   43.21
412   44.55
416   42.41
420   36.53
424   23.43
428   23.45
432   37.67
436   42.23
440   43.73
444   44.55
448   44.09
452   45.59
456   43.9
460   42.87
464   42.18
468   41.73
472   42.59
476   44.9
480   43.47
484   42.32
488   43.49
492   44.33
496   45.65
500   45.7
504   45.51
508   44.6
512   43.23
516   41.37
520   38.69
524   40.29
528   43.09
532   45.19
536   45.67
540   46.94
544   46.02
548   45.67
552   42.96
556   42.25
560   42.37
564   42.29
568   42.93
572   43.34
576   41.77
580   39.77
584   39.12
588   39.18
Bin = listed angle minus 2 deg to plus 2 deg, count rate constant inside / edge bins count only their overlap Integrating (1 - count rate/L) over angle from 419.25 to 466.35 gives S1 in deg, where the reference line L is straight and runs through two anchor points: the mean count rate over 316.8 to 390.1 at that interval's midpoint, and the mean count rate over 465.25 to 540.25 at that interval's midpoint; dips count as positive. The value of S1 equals 5.2 deg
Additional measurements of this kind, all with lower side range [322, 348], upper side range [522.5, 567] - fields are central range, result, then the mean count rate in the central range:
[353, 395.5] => 0.0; 44.8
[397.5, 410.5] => 0.2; 44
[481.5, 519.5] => 0.3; 43.8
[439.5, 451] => 0.0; 44.3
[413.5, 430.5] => 4.8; 32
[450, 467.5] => 0.4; 43.5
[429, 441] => 1.3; 39.5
